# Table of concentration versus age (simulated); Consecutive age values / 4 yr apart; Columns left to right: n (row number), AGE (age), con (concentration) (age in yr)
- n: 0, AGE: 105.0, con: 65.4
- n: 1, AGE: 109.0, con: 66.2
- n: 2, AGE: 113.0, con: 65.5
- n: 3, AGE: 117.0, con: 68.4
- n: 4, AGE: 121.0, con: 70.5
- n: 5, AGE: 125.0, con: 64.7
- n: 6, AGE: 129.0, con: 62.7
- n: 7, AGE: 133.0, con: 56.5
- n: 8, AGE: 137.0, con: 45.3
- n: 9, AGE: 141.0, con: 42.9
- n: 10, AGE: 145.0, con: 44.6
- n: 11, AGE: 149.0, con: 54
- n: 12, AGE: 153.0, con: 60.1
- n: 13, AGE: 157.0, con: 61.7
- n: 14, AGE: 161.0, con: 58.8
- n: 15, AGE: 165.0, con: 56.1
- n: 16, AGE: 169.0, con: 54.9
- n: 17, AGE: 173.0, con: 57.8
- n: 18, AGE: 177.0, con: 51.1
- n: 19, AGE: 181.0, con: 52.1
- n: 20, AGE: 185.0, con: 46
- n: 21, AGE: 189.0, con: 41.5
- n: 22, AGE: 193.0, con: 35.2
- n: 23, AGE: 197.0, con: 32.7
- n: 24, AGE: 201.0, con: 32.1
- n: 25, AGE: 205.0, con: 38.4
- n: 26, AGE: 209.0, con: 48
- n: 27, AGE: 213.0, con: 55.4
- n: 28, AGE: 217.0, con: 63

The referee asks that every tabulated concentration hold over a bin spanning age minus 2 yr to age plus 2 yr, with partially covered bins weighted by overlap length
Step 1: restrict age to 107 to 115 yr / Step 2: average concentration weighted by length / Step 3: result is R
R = 65.8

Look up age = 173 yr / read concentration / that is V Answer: 57.8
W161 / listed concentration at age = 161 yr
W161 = 58.8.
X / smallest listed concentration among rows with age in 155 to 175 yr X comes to 54.9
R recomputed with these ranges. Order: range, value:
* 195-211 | 37.8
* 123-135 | 61.3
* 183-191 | 43.8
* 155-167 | 58.9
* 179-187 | 49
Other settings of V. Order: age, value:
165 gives 56.1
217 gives 63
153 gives 60.1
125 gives 64.7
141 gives 42.9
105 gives 65.4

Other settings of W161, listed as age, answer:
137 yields 45.3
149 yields 54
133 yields 56.5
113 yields 65.5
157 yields 61.7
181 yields 52.1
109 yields 66.2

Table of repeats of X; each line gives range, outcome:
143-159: 44.6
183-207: 32.1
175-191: 41.5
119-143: 42.9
